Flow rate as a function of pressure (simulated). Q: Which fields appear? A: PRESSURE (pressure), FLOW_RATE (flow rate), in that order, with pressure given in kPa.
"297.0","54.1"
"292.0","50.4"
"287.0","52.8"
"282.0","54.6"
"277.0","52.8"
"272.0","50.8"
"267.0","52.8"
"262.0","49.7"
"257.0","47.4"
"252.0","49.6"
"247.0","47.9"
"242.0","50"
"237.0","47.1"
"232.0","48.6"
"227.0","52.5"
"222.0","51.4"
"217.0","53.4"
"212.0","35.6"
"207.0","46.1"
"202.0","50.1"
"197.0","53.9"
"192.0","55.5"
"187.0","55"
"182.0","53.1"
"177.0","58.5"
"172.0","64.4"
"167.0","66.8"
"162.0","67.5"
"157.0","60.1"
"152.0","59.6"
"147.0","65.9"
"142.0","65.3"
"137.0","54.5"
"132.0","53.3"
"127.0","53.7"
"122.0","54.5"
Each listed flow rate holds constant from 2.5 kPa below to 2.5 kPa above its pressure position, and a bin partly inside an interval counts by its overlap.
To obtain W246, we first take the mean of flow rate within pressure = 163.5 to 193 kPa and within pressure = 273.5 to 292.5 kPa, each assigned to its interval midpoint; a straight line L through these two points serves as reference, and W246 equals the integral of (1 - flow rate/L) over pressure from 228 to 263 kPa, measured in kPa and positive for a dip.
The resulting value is 4.1 kPa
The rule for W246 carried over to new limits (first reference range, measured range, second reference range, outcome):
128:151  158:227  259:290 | 2.3 kPa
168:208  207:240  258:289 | 3.7 kPa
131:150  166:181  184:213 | -2.0 kPa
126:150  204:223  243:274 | 2.4 kPa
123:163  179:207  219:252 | 0.6 kPa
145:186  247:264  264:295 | 1.7 kPa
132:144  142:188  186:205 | -4.6 kPa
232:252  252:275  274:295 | 0.2 kPa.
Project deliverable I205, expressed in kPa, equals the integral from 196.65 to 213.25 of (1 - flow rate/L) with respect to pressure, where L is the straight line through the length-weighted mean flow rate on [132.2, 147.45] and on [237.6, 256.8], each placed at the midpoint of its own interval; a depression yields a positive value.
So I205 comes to 2.2 kPa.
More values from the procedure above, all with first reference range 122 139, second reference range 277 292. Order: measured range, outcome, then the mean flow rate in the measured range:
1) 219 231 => 0.40 kPa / 51.6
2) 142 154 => -2.14 kPa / 63.4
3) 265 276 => 0.25 kPa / 51.9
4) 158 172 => -3.18 kPa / 65.9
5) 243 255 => 0.98 kPa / 48.9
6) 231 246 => 1.34 kPa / 48.5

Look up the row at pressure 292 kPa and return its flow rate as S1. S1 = 50.4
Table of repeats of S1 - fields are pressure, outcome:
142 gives 65.3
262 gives 49.7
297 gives 54.1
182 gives 53.1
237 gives 47.1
